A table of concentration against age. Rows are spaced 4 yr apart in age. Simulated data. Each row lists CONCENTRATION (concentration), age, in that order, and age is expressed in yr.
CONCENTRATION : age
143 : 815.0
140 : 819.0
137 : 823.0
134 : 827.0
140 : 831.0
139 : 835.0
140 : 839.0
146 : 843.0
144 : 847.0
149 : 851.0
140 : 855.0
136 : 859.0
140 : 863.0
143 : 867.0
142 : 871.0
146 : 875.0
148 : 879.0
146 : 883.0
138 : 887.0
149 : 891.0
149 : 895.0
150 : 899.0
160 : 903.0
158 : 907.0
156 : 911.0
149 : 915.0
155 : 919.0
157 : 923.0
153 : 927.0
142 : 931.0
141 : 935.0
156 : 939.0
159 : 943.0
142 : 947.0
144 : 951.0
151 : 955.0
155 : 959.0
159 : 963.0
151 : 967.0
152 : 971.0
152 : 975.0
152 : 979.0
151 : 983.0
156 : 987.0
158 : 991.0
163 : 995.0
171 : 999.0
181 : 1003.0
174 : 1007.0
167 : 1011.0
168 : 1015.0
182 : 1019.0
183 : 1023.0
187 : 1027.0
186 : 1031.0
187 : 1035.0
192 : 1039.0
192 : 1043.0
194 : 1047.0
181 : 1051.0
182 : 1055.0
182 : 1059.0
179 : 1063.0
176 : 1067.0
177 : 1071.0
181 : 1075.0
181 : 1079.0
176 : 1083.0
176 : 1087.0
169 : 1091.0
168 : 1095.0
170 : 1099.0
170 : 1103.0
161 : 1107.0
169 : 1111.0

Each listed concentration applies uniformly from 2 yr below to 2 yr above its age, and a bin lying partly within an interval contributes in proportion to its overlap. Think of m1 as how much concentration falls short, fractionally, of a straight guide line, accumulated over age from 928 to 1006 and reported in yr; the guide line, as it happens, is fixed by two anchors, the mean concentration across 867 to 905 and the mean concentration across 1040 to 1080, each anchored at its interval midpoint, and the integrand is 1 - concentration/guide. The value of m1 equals 4.4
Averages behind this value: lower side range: 147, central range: 155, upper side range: 183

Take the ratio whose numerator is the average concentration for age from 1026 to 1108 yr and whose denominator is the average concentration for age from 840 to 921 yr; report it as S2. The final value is 1.22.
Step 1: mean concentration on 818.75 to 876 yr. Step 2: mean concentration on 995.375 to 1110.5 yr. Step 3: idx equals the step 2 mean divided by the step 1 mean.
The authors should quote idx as 1.26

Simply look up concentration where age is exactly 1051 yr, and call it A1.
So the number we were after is 181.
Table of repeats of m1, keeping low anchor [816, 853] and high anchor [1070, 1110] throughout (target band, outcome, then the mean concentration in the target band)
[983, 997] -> 0.21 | 158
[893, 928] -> -0.85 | 154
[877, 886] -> 0.05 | 146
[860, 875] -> 0.34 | 142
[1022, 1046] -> -3.26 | 188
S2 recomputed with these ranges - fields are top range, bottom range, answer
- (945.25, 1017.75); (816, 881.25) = 1.12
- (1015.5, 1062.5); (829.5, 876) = 1.31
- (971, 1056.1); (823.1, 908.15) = 1.20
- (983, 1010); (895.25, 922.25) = 1.07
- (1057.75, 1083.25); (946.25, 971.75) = 1.19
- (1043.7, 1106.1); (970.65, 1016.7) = 1.09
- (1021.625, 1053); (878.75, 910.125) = 1.25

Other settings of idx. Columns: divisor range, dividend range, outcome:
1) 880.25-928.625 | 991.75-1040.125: 1.17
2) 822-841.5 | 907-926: 1.12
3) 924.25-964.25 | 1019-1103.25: 1.20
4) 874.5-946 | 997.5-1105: 1.19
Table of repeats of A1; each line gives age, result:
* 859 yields 136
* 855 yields 140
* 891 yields 149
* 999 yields 171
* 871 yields 142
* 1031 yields 186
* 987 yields 156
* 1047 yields 194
